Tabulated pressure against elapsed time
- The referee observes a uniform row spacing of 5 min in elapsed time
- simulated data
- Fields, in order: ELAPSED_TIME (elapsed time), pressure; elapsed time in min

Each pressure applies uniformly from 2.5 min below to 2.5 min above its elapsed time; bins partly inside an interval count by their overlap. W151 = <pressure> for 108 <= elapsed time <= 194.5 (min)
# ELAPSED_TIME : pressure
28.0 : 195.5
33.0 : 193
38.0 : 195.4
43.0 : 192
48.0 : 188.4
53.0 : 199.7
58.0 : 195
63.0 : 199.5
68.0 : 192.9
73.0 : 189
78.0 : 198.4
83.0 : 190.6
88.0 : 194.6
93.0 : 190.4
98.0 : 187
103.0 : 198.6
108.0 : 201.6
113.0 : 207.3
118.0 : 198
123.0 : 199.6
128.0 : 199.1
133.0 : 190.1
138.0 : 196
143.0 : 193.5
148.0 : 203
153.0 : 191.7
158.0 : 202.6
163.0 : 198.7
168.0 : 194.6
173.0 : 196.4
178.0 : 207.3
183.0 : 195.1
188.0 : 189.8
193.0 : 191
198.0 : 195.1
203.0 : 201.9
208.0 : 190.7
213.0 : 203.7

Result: 197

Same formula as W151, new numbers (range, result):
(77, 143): 196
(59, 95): 194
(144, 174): 198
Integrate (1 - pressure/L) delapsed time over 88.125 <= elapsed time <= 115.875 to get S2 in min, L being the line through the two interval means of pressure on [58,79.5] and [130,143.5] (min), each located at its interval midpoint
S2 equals -0.4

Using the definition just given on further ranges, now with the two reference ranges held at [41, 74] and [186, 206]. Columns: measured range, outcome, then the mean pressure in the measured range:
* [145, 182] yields -0.87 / 199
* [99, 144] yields -0.87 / 198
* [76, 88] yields -0.02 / 194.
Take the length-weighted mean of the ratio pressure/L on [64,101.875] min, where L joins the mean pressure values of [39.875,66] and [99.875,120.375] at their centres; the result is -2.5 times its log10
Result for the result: 0.032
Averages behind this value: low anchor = 195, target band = 192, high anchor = 201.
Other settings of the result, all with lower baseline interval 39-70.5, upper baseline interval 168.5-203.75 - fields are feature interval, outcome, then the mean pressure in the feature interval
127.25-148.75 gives 0.00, 196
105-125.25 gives -0.03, 202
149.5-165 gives -0.01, 198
